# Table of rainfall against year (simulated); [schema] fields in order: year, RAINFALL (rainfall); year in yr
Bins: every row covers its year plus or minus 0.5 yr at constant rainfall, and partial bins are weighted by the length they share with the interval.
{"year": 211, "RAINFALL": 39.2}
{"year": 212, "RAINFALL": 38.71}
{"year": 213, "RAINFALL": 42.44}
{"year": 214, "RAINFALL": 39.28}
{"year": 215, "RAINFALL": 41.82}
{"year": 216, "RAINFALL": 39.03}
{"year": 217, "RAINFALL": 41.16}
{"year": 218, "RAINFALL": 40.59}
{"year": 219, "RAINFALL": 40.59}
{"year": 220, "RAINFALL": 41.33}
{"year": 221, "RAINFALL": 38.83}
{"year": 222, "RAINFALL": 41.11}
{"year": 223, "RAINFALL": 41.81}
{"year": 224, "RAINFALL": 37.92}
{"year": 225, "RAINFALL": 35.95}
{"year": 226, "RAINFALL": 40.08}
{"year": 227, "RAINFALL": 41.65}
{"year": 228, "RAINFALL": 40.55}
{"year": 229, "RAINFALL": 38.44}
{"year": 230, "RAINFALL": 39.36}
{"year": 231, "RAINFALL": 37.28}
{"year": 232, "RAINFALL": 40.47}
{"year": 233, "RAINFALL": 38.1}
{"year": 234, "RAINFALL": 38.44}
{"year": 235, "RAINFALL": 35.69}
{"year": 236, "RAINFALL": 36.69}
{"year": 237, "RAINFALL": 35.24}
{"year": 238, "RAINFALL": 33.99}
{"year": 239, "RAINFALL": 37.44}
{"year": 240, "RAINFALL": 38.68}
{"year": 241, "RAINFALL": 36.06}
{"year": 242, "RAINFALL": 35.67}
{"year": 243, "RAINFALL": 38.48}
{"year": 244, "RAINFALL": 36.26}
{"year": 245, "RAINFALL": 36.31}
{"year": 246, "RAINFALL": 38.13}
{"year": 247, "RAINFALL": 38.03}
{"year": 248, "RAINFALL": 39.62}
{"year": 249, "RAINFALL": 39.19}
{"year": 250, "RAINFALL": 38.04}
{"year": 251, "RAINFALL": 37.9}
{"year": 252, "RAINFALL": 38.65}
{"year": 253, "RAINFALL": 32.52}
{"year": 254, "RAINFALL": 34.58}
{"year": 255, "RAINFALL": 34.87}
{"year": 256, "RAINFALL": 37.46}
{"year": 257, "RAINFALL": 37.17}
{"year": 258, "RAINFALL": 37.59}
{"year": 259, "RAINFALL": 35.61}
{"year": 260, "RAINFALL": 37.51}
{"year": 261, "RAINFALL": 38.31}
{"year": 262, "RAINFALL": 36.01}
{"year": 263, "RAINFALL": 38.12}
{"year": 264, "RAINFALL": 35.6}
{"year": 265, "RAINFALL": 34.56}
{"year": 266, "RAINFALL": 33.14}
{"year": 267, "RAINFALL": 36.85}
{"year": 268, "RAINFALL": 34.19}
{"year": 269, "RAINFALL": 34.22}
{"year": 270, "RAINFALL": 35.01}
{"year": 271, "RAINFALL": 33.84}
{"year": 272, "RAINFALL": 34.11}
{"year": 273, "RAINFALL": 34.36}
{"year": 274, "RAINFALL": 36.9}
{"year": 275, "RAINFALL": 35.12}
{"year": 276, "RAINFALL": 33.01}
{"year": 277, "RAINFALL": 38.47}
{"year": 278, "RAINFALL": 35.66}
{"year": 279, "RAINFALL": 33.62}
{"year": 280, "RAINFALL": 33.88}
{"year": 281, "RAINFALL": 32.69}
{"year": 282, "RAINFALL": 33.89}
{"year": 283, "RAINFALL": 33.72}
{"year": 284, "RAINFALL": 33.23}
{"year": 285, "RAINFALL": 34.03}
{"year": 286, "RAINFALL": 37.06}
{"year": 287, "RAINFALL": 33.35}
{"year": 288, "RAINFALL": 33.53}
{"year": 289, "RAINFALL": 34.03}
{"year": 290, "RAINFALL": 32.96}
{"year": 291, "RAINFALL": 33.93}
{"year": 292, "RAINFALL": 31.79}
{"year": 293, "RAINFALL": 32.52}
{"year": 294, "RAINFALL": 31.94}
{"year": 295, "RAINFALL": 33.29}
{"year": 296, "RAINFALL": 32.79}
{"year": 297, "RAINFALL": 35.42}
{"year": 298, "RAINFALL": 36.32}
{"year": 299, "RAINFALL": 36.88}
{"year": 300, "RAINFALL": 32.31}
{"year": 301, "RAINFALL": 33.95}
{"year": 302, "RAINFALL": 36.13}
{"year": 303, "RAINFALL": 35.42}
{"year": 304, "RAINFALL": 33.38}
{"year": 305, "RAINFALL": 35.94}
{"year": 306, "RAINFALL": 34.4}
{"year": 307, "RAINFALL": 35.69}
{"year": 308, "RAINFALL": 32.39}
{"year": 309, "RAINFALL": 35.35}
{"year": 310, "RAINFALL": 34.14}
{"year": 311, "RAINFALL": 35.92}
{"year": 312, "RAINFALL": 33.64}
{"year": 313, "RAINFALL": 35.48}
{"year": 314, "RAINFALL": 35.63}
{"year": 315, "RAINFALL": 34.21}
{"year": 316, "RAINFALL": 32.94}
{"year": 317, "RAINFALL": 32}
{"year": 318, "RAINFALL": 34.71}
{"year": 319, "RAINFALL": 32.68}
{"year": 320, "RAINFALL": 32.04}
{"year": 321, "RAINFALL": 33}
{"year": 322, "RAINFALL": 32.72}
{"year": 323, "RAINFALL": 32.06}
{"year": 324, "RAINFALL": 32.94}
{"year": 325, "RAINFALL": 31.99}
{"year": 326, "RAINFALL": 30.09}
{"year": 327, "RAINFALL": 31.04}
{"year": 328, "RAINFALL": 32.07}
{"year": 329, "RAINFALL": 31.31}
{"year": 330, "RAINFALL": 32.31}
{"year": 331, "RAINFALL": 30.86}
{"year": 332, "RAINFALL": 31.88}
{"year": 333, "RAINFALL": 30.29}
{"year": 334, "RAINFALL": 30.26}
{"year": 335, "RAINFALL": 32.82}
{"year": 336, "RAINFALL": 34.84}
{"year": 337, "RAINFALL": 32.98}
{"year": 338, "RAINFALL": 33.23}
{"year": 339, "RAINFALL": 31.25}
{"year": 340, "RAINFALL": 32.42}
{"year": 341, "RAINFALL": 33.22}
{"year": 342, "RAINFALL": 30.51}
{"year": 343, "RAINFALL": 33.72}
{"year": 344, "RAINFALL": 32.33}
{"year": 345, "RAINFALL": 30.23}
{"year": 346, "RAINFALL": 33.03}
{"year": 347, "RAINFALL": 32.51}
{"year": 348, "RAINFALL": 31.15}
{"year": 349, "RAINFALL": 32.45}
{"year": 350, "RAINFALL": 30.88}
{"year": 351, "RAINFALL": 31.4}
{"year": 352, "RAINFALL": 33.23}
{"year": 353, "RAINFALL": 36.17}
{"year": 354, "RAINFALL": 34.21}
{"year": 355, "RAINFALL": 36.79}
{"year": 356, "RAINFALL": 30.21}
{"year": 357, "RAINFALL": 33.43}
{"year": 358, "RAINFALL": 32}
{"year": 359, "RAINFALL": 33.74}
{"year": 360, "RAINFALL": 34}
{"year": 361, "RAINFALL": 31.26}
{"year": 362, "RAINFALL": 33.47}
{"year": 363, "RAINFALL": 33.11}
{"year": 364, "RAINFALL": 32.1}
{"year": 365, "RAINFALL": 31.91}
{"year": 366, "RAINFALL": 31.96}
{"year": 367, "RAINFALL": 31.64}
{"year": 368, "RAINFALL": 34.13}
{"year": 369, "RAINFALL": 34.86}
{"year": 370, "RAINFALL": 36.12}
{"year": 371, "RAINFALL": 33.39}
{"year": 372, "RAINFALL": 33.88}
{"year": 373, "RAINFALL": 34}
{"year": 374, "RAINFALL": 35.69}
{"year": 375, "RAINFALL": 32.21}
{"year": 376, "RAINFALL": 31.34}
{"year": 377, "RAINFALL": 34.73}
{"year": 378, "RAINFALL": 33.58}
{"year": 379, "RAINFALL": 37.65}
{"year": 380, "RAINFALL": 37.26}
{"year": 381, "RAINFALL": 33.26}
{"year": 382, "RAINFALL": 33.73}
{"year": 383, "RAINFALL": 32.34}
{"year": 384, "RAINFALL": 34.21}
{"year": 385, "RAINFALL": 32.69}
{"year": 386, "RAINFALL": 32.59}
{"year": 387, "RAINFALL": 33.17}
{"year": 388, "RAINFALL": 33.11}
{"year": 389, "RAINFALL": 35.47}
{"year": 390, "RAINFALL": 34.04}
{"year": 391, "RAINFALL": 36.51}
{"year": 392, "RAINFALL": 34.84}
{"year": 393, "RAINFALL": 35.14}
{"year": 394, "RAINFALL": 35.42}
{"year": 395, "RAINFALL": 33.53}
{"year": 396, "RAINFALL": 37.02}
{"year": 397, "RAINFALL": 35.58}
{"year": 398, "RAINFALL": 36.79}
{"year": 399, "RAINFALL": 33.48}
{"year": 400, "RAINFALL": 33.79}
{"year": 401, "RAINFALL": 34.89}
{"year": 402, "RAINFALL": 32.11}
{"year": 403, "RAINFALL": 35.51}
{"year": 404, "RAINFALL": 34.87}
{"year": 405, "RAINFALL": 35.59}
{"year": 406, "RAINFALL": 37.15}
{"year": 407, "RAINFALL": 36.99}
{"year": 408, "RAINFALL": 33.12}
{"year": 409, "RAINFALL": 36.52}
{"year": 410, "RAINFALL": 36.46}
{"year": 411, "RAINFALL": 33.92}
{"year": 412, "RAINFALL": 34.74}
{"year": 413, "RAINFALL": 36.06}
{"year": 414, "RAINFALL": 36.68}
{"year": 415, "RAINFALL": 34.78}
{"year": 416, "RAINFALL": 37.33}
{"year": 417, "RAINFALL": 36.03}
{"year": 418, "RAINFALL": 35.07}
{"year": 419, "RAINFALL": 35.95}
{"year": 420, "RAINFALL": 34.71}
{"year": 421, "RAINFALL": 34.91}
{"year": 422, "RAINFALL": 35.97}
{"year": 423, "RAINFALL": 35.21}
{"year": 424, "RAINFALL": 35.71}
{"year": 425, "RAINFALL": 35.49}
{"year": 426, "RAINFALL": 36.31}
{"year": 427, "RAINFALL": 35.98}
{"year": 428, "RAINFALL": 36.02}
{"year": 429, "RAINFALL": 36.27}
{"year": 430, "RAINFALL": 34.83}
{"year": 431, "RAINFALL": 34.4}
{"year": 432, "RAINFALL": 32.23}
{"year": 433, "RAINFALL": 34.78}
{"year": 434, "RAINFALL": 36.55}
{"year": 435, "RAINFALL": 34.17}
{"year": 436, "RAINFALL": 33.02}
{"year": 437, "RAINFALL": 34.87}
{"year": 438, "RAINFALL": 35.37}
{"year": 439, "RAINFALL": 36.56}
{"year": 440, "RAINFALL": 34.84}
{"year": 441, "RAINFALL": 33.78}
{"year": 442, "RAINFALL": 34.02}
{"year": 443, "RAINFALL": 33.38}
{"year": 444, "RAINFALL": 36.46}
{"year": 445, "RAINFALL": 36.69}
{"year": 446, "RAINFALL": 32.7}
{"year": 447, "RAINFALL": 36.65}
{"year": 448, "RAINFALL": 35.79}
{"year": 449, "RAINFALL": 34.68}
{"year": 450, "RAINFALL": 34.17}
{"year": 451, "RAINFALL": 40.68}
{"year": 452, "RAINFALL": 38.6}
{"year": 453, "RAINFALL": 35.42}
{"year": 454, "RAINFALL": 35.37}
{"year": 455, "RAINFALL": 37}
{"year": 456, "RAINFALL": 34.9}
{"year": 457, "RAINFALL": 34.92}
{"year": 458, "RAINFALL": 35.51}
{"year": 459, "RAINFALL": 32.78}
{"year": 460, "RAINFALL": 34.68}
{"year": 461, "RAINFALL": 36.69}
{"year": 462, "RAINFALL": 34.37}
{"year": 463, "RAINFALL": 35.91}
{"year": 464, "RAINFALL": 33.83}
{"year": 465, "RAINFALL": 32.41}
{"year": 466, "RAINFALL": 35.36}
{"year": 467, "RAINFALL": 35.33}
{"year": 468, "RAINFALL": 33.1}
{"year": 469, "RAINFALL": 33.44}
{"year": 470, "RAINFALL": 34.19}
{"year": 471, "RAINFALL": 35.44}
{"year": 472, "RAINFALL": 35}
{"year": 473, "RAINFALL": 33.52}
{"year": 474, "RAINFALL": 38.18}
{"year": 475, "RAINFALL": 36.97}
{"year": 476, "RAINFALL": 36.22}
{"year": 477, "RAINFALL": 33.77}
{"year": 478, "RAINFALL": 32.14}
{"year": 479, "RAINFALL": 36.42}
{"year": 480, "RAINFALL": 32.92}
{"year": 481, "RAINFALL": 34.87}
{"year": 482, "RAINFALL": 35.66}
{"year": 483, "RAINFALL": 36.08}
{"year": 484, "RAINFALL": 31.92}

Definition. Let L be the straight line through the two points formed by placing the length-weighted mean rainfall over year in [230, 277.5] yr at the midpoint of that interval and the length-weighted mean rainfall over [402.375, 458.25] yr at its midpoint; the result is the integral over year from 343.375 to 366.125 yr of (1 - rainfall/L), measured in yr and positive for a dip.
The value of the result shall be 2.0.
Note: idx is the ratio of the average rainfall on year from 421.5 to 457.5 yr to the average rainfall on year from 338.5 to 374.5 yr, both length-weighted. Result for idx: 1.1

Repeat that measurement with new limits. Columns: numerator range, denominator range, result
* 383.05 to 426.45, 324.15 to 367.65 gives 1.08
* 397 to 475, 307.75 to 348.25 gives 1.08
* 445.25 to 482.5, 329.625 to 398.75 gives 1.05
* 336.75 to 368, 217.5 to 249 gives 0.85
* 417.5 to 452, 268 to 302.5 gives 1.03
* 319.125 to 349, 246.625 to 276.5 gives 0.89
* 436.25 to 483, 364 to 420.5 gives 1.01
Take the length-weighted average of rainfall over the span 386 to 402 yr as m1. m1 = 34.7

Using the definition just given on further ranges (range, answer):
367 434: 34.9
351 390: 33.6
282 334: 33.5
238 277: 36.3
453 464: 35.2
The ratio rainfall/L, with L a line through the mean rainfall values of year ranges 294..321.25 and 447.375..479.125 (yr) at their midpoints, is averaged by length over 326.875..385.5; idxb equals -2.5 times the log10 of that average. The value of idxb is 0.05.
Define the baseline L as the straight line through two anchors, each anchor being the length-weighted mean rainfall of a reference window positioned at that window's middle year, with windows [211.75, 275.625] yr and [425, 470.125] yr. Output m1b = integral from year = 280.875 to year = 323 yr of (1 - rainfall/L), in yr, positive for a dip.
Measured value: 3.27 yr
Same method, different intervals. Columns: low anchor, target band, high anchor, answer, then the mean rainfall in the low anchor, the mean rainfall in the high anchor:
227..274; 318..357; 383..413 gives 3.6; 36.8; 34.8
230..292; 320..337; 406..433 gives 1.8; 35.9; 35.5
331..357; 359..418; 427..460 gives -1.3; 32.5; 35.2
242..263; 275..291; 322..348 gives 0.4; 37.1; 32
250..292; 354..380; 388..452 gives 1.2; 35.1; 35.3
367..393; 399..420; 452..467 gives -0.5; 34.2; 35.1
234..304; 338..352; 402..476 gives 1.3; 35.4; 35.3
